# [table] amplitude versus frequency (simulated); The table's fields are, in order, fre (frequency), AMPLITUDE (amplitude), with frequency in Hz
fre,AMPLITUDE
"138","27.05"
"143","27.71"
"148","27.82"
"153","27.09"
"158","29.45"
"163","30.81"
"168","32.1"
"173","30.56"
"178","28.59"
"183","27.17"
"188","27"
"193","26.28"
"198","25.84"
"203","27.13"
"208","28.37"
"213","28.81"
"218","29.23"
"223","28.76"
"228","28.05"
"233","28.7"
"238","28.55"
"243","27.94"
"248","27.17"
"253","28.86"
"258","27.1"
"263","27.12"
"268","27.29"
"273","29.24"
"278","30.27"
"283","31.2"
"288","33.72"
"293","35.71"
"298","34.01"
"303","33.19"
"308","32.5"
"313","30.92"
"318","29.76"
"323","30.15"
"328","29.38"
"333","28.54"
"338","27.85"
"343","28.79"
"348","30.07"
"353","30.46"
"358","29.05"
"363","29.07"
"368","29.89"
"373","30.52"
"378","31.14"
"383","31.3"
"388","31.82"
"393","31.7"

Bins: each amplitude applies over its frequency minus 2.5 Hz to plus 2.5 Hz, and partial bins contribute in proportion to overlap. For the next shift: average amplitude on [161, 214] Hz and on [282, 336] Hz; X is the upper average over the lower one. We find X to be 1.12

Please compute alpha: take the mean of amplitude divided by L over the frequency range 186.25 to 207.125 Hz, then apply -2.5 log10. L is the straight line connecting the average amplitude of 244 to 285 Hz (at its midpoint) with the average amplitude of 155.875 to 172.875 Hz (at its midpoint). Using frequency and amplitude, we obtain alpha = 0.13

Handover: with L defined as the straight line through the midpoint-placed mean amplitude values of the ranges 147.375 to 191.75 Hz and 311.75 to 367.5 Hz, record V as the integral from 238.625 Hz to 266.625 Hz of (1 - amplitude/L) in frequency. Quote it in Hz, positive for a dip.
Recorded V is 1.4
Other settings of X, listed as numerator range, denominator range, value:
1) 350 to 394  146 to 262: 1.08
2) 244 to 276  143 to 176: 0.94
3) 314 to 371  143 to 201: 1.04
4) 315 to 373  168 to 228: 1.05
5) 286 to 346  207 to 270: 1.11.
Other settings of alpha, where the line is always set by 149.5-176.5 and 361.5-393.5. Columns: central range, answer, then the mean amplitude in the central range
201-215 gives 0.073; 28.1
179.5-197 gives 0.120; 26.8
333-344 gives 0.085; 28.3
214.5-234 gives 0.053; 28.7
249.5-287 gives 0.052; 28.9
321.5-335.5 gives 0.046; 29.3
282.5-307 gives -0.111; 33.7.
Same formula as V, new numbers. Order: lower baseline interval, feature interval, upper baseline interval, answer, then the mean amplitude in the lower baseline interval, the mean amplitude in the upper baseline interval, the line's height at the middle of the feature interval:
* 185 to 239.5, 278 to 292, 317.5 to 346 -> -1.9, 27.9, 29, 28.6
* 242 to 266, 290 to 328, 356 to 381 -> -4.5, 27.6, 30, 28.7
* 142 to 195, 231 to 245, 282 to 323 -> 1.0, 28.6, 32.5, 30.7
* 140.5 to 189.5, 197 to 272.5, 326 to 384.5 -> 3.0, 28.9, 29.6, 29.2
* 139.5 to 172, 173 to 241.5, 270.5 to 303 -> 5.5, 29.2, 32.4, 30.4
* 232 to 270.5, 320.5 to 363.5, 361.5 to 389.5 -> 0.9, 27.8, 30.6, 29.9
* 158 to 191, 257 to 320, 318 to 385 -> -3.1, 29.3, 29.7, 29.6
